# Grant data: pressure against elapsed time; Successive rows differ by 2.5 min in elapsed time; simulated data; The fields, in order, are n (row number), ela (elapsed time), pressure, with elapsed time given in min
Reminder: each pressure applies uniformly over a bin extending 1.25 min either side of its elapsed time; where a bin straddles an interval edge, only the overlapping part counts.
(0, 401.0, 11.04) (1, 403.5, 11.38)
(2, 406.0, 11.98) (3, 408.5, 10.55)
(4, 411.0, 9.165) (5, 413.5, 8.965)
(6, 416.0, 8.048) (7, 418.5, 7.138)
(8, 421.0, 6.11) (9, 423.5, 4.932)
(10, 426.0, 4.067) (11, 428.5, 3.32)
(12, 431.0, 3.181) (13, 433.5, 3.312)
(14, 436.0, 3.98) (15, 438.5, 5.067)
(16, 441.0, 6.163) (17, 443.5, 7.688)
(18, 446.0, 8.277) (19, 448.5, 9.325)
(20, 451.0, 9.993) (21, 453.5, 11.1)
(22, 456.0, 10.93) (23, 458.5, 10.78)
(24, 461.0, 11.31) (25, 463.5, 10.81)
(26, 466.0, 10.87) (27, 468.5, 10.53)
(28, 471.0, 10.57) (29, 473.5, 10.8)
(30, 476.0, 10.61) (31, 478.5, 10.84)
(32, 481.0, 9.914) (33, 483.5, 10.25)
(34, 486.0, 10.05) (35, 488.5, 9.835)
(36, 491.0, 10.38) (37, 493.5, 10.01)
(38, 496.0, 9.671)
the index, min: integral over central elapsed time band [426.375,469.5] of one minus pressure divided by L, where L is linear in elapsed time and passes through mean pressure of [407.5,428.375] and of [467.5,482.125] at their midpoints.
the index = 5.69 min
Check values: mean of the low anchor 7.12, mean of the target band 7.94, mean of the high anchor 10.5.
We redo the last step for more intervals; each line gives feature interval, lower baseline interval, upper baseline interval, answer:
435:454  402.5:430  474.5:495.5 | 2.6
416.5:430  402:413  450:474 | 6.9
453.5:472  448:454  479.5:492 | -1.4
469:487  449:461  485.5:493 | -0.3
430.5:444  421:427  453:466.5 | 4.5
